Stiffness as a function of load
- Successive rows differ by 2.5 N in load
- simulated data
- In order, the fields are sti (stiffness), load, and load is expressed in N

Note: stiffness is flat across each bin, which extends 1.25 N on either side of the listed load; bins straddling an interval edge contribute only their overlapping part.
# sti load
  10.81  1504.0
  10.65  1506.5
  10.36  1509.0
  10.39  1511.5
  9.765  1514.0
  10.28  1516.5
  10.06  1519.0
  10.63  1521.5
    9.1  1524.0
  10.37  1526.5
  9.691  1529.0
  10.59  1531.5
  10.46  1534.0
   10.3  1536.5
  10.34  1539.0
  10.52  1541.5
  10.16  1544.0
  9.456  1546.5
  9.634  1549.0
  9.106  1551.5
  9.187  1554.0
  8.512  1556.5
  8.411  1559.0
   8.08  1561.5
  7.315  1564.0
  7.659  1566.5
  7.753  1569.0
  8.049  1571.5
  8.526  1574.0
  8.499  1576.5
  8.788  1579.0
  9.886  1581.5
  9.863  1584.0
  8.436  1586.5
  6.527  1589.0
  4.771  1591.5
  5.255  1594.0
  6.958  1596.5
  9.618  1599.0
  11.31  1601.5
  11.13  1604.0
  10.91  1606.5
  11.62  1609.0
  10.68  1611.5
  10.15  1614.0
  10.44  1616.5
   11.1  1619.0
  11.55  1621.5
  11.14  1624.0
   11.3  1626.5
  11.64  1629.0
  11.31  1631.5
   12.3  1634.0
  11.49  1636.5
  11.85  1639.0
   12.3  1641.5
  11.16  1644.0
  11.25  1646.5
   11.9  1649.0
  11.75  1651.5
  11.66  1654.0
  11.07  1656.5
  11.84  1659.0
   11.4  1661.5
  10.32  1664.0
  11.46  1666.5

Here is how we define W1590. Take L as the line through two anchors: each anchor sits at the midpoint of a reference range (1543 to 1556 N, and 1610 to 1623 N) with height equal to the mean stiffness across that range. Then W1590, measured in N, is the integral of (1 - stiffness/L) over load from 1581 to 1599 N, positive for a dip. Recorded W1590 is 4.9 N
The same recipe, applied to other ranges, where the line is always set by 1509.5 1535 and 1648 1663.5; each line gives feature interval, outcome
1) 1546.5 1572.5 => 5.2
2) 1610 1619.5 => 0.5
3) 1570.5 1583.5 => 2.3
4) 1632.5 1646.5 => -0.5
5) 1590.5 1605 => 3.7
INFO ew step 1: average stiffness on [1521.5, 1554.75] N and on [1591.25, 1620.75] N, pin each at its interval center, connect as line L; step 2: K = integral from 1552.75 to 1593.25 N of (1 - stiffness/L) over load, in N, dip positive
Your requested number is 7.1 N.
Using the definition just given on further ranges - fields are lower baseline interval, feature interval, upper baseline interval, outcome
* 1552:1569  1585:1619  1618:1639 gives 3.77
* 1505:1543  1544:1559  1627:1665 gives 1.90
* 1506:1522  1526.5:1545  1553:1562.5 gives -1.76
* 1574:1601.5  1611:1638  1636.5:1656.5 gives -2.41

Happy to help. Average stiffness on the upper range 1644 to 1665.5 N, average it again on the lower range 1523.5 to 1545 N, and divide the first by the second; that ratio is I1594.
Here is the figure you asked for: 1.12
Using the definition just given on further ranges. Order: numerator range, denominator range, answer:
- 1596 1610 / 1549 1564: 1.21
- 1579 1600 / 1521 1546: 0.76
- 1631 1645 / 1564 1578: 1.46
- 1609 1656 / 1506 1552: 1.13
